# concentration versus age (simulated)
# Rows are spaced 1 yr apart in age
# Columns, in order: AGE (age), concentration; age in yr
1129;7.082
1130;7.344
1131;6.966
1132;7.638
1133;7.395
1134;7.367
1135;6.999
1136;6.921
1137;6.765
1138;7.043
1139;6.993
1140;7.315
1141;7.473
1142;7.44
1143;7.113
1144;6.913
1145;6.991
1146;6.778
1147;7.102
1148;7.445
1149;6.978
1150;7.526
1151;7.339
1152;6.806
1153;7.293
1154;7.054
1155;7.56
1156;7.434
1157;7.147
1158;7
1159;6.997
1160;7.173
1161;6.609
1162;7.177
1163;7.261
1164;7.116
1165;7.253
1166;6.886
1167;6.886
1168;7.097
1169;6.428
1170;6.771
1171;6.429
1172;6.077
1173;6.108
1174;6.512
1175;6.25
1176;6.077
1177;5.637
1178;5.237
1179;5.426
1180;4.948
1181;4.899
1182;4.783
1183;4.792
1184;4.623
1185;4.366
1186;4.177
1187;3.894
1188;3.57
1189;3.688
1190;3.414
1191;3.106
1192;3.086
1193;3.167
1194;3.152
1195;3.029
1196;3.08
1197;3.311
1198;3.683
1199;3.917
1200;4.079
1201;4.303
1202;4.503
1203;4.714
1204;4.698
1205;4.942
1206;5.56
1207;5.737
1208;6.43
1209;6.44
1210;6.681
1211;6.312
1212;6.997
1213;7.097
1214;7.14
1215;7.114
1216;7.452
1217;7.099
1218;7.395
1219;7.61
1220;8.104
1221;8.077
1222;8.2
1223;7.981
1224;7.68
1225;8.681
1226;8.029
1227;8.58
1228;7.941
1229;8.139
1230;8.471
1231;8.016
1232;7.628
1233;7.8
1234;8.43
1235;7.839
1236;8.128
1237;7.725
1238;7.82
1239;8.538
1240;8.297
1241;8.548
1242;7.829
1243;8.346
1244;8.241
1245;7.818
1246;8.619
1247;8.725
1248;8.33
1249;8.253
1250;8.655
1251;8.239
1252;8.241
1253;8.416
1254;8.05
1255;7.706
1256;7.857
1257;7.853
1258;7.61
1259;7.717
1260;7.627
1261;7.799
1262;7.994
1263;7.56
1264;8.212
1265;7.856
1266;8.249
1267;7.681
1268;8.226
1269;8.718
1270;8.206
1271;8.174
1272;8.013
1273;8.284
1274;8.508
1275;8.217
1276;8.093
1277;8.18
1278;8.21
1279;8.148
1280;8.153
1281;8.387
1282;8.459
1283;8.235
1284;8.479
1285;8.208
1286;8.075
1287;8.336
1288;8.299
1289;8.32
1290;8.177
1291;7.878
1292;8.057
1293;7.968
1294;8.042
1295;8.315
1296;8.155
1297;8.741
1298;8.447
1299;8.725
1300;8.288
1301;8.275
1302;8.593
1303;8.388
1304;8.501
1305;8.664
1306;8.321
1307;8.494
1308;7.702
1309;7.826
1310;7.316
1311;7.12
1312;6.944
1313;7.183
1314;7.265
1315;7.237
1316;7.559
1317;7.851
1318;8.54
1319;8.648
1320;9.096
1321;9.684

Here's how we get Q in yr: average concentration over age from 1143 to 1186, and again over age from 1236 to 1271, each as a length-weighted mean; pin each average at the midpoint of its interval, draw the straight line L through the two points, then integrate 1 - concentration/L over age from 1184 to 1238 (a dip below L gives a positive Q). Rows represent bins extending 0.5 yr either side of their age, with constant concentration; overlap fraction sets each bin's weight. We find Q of 9.9 yr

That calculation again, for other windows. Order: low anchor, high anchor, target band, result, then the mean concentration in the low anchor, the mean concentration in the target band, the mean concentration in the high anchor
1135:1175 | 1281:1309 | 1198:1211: 4.02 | 7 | 5.15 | 8.29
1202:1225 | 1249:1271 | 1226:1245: -1.92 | 6.78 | 8.12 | 8.03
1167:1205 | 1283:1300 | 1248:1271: -2.77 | 4.71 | 8.04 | 8.26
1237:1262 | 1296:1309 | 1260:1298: 0.45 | 8.12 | 8.17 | 8.39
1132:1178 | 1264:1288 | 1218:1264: -1.33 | 6.94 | 8.08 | 8.22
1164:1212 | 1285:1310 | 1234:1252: -4.24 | 5.07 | 8.24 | 8.25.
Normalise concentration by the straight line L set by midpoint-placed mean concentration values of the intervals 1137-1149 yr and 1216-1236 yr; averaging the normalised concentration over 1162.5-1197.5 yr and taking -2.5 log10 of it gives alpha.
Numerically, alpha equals 0.41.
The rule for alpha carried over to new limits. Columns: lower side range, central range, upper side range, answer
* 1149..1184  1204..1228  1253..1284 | 0.020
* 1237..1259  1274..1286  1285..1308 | 0.000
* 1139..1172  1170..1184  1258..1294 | 0.275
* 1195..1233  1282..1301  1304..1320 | -0.097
